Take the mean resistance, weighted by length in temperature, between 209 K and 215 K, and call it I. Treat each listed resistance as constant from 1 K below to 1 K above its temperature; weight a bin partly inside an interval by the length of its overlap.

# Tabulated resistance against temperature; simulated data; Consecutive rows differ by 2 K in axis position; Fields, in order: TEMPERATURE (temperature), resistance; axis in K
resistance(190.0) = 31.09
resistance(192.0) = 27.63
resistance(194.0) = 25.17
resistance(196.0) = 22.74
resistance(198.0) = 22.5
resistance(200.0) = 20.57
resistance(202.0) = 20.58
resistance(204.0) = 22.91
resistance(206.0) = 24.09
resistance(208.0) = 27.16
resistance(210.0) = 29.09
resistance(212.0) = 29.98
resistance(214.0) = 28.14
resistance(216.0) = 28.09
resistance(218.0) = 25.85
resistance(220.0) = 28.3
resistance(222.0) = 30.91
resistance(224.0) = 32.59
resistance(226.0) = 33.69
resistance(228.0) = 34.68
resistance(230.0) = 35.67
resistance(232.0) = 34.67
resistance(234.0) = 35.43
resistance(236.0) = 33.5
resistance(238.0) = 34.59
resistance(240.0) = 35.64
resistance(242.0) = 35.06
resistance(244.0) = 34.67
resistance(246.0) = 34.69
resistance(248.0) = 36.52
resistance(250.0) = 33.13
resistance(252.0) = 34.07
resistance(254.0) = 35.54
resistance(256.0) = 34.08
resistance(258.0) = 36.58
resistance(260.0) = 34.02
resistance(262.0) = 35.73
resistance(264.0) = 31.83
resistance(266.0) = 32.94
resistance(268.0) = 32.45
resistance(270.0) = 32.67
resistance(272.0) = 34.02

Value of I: 29.1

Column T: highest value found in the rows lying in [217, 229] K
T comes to 34.68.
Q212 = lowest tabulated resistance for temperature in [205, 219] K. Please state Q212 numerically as 24.09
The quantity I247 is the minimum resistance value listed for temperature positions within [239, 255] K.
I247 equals 33.13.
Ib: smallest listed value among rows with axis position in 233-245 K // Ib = 33.5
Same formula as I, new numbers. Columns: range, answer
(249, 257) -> 34.2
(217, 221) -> 27.1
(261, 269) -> 33.2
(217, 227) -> 30.3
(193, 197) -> 24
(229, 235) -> 35.3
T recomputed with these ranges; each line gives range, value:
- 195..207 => 24.09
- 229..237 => 35.67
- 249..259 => 36.58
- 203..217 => 29.98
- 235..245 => 35.64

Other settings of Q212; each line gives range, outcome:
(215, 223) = 25.85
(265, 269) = 32.45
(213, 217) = 28.09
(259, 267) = 31.83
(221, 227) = 30.91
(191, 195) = 25.17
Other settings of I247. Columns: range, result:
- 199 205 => 20.57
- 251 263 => 34.02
